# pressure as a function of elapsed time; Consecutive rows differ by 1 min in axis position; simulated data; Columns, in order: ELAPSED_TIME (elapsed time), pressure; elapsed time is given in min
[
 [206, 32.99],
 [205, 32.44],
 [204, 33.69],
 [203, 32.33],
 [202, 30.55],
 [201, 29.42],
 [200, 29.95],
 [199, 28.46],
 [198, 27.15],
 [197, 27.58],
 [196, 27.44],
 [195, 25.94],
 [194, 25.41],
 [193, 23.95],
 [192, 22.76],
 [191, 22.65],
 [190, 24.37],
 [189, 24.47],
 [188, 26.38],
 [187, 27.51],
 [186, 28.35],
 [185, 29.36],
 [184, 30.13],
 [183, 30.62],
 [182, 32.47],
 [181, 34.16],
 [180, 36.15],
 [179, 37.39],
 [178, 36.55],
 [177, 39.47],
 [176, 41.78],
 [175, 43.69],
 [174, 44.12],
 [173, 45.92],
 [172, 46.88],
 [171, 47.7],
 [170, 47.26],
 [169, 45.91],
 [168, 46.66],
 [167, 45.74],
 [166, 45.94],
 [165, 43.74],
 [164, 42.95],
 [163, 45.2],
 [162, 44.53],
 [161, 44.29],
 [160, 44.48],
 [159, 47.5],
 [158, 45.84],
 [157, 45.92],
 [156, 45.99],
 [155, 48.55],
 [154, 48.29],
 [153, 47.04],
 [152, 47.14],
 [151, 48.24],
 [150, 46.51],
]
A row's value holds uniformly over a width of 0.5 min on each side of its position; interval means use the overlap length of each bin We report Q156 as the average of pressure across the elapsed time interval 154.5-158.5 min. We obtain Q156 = 46.6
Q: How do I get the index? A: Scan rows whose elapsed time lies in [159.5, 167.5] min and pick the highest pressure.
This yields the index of 45.94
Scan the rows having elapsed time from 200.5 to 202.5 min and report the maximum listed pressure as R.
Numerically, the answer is 30.55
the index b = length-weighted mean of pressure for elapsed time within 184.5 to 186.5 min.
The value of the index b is 28.9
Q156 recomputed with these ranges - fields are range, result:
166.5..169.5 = 46.1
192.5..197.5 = 26.1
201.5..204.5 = 32.2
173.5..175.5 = 43.9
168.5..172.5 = 46.9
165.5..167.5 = 45.8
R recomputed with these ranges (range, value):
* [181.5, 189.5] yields 32.47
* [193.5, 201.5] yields 29.95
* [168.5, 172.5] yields 47.7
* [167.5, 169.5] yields 46.66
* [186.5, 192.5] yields 27.51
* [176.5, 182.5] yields 39.47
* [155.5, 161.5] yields 47.5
